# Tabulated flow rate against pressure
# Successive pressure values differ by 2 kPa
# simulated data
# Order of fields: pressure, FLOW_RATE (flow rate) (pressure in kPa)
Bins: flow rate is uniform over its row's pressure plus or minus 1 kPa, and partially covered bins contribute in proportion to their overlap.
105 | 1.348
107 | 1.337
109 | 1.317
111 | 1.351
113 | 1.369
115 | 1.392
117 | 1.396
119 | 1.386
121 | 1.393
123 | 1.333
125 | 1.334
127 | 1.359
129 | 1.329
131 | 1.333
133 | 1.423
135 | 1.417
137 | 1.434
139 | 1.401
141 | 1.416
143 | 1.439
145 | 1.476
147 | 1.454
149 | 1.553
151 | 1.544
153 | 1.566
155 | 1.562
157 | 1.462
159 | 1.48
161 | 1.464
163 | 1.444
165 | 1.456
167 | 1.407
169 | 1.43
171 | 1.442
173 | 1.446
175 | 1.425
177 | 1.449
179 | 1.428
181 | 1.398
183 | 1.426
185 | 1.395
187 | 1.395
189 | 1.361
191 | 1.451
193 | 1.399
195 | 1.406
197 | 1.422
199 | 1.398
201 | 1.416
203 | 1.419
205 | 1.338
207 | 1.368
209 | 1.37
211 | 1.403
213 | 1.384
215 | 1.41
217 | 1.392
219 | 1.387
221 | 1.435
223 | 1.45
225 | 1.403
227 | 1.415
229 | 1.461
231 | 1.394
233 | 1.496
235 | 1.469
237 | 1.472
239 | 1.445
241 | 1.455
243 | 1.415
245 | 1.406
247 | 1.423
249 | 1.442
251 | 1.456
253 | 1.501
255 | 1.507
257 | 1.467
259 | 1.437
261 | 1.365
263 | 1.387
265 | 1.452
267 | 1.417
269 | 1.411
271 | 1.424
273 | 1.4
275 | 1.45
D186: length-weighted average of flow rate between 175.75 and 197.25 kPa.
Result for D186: 1.41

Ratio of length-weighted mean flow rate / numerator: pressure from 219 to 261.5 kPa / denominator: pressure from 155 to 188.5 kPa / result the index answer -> 1.00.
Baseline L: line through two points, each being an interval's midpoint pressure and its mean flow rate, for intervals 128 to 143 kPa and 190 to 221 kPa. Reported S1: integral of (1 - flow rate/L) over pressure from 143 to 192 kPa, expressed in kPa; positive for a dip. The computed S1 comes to -2.0 kPa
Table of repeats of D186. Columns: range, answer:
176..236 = 1.41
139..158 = 1.49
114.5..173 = 1.43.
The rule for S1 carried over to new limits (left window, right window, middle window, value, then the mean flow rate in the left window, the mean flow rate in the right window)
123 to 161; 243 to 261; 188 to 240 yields 1.13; 1.44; 1.45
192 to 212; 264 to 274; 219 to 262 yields -1.00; 1.39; 1.42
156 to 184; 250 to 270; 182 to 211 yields 0.85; 1.44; 1.44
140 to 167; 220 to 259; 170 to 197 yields 0.98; 1.48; 1.45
